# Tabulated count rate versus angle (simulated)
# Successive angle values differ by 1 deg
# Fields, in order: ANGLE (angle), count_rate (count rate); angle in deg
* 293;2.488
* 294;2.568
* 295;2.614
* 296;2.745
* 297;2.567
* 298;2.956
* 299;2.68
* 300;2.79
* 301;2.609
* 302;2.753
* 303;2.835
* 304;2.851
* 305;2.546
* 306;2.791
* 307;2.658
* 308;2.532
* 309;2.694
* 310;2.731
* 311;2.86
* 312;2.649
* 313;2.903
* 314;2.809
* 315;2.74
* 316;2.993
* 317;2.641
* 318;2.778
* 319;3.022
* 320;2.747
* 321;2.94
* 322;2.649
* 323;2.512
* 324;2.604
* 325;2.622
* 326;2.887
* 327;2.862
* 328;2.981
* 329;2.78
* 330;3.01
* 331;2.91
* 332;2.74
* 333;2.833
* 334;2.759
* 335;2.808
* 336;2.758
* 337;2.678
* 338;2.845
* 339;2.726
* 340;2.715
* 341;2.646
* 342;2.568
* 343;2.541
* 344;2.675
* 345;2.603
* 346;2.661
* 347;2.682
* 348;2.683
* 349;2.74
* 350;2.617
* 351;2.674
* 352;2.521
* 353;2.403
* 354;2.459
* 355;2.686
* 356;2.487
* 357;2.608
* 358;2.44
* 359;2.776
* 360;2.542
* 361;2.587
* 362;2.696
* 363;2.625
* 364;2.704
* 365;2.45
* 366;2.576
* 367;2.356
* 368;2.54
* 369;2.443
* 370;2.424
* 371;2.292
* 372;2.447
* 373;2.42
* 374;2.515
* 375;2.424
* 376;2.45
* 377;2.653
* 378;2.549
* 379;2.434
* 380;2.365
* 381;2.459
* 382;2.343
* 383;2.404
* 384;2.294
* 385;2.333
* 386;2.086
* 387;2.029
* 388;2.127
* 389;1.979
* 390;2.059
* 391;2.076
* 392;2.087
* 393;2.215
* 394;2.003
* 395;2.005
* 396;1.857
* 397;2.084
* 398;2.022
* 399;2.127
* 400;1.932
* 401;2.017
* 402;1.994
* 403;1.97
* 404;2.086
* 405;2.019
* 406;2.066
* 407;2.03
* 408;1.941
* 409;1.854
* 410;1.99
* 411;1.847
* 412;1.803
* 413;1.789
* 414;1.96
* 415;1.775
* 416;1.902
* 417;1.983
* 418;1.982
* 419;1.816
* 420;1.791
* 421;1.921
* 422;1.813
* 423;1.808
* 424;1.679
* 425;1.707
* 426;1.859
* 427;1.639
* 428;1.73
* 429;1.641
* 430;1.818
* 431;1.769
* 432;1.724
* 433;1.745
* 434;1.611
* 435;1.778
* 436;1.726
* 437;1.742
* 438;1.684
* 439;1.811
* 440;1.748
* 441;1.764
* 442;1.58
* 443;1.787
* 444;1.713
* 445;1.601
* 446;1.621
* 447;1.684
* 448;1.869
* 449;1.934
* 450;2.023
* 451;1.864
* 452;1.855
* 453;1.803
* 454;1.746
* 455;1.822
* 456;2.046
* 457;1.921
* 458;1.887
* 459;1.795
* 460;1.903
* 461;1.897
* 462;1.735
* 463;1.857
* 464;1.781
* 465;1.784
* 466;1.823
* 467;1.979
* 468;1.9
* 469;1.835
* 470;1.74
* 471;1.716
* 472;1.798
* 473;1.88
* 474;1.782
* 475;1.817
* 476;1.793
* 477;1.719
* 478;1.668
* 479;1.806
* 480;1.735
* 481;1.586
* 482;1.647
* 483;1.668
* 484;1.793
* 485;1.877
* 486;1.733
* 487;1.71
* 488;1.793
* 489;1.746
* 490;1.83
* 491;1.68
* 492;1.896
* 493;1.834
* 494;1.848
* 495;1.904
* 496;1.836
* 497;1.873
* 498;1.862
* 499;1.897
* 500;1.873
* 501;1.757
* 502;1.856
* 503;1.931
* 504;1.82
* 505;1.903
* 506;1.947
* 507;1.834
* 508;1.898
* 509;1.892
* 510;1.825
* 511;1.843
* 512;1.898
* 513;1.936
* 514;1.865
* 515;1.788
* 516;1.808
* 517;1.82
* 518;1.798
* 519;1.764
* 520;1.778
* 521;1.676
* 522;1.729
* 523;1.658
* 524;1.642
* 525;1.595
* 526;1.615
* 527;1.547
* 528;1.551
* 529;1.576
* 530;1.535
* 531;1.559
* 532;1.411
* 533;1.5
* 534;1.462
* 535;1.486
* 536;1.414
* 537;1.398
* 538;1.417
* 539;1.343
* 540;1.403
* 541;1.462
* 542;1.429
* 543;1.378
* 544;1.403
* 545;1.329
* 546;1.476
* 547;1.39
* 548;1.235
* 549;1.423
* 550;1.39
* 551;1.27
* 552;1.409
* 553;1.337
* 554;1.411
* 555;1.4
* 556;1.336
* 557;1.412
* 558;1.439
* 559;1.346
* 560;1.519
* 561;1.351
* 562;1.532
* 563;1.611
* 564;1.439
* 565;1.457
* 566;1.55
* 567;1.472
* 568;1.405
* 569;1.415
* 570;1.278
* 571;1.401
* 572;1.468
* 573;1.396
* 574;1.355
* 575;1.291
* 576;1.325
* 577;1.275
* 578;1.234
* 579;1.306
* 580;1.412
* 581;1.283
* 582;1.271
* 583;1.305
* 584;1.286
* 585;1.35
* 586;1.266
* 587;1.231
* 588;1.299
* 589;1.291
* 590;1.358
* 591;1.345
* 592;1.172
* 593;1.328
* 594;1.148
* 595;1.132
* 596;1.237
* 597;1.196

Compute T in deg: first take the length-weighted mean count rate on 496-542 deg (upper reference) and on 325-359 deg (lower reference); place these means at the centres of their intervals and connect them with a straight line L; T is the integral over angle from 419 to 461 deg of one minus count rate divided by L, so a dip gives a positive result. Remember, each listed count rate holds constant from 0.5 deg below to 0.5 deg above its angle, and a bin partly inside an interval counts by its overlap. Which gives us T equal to 7.0 deg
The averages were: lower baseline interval 2.7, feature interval 1.78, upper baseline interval 1.7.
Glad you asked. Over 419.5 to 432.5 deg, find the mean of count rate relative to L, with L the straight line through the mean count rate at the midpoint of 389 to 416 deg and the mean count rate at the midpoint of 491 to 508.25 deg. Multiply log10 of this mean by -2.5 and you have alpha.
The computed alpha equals 0.11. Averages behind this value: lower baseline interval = 1.98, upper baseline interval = 1.86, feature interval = 1.76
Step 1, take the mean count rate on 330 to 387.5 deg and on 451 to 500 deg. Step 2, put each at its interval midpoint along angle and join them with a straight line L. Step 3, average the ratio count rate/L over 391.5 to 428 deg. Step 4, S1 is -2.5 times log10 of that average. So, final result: 0.16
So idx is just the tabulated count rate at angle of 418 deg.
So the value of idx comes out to 1.982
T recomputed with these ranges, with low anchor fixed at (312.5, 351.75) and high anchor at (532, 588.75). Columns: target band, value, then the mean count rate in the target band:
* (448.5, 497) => 2.4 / 1.81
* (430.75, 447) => 3.1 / 1.71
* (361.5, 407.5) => 3.4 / 2.26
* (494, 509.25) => -1.2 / 1.87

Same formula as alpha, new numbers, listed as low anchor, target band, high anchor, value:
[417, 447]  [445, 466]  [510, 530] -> -0.06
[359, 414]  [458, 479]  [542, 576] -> 0.02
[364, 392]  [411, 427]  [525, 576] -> 0.17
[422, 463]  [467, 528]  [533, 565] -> -0.13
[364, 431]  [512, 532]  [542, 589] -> -0.09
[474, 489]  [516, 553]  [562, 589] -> 0.01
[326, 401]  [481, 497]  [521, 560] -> -0.02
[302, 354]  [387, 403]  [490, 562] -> 0.16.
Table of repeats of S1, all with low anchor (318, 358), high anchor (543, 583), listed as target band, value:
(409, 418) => 0.198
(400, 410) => 0.161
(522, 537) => 0.029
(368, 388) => 0.039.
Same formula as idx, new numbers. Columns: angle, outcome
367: 2.356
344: 2.675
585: 1.35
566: 1.55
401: 2.017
